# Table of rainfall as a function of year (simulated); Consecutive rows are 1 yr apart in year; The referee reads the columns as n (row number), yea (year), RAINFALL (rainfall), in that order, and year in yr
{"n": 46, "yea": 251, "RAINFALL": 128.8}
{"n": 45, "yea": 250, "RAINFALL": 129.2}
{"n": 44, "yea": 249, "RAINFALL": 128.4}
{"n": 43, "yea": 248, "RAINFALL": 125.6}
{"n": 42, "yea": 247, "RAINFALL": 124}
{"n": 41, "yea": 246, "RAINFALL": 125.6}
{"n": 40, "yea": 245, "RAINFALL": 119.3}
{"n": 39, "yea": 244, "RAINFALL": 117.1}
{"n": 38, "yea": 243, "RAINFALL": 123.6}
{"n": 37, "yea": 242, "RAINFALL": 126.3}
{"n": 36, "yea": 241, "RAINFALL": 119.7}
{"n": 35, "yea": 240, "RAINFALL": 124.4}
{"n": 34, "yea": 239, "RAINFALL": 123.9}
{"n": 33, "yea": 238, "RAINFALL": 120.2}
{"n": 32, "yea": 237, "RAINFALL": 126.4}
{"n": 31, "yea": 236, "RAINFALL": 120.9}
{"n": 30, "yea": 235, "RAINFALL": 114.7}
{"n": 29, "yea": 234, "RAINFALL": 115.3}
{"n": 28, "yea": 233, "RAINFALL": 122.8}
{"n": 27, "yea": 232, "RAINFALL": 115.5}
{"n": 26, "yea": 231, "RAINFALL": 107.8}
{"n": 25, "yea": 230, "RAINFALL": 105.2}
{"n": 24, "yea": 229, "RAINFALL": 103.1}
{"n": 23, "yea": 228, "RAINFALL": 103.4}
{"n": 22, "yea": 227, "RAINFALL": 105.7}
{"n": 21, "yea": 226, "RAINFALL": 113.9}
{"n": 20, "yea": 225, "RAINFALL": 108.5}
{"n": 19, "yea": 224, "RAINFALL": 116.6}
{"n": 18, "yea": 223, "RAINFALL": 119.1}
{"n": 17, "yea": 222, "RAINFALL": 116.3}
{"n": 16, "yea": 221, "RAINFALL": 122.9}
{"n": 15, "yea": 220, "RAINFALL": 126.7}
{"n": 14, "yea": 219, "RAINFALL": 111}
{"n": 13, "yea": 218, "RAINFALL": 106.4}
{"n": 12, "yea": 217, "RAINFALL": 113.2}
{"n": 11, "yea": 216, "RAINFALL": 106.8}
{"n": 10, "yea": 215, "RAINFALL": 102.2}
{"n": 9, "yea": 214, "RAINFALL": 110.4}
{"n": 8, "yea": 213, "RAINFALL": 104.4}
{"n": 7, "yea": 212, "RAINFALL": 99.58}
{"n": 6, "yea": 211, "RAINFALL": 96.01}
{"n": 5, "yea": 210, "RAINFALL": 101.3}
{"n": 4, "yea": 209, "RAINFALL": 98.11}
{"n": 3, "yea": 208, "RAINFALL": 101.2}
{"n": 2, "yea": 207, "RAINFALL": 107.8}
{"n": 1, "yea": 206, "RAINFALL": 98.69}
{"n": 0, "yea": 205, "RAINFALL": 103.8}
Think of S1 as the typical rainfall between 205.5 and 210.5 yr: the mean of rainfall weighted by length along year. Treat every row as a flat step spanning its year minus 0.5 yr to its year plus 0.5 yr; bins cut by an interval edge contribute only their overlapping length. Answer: 101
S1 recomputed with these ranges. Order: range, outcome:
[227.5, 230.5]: 104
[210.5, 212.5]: 97.8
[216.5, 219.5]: 110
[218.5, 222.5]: 119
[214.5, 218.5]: 107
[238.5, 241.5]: 123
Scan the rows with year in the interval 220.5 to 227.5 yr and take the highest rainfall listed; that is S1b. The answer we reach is 122.9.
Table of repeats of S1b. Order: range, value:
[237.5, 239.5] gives 123.9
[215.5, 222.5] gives 126.7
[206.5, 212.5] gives 107.8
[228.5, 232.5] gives 115.5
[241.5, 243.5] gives 126.3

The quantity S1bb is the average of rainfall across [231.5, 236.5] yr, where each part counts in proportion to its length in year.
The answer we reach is 118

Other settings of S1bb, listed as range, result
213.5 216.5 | 106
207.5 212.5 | 99.2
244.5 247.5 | 123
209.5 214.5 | 102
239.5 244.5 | 122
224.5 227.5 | 109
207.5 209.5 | 99.7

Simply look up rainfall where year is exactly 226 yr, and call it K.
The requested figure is 113.9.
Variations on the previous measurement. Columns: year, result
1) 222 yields 116.3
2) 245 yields 119.3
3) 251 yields 128.8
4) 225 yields 108.5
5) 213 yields 104.4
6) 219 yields 111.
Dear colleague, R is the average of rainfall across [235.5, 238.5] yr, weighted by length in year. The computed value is 122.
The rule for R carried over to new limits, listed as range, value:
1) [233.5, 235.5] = 115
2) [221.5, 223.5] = 118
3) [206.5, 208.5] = 104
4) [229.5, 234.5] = 113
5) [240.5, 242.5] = 123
